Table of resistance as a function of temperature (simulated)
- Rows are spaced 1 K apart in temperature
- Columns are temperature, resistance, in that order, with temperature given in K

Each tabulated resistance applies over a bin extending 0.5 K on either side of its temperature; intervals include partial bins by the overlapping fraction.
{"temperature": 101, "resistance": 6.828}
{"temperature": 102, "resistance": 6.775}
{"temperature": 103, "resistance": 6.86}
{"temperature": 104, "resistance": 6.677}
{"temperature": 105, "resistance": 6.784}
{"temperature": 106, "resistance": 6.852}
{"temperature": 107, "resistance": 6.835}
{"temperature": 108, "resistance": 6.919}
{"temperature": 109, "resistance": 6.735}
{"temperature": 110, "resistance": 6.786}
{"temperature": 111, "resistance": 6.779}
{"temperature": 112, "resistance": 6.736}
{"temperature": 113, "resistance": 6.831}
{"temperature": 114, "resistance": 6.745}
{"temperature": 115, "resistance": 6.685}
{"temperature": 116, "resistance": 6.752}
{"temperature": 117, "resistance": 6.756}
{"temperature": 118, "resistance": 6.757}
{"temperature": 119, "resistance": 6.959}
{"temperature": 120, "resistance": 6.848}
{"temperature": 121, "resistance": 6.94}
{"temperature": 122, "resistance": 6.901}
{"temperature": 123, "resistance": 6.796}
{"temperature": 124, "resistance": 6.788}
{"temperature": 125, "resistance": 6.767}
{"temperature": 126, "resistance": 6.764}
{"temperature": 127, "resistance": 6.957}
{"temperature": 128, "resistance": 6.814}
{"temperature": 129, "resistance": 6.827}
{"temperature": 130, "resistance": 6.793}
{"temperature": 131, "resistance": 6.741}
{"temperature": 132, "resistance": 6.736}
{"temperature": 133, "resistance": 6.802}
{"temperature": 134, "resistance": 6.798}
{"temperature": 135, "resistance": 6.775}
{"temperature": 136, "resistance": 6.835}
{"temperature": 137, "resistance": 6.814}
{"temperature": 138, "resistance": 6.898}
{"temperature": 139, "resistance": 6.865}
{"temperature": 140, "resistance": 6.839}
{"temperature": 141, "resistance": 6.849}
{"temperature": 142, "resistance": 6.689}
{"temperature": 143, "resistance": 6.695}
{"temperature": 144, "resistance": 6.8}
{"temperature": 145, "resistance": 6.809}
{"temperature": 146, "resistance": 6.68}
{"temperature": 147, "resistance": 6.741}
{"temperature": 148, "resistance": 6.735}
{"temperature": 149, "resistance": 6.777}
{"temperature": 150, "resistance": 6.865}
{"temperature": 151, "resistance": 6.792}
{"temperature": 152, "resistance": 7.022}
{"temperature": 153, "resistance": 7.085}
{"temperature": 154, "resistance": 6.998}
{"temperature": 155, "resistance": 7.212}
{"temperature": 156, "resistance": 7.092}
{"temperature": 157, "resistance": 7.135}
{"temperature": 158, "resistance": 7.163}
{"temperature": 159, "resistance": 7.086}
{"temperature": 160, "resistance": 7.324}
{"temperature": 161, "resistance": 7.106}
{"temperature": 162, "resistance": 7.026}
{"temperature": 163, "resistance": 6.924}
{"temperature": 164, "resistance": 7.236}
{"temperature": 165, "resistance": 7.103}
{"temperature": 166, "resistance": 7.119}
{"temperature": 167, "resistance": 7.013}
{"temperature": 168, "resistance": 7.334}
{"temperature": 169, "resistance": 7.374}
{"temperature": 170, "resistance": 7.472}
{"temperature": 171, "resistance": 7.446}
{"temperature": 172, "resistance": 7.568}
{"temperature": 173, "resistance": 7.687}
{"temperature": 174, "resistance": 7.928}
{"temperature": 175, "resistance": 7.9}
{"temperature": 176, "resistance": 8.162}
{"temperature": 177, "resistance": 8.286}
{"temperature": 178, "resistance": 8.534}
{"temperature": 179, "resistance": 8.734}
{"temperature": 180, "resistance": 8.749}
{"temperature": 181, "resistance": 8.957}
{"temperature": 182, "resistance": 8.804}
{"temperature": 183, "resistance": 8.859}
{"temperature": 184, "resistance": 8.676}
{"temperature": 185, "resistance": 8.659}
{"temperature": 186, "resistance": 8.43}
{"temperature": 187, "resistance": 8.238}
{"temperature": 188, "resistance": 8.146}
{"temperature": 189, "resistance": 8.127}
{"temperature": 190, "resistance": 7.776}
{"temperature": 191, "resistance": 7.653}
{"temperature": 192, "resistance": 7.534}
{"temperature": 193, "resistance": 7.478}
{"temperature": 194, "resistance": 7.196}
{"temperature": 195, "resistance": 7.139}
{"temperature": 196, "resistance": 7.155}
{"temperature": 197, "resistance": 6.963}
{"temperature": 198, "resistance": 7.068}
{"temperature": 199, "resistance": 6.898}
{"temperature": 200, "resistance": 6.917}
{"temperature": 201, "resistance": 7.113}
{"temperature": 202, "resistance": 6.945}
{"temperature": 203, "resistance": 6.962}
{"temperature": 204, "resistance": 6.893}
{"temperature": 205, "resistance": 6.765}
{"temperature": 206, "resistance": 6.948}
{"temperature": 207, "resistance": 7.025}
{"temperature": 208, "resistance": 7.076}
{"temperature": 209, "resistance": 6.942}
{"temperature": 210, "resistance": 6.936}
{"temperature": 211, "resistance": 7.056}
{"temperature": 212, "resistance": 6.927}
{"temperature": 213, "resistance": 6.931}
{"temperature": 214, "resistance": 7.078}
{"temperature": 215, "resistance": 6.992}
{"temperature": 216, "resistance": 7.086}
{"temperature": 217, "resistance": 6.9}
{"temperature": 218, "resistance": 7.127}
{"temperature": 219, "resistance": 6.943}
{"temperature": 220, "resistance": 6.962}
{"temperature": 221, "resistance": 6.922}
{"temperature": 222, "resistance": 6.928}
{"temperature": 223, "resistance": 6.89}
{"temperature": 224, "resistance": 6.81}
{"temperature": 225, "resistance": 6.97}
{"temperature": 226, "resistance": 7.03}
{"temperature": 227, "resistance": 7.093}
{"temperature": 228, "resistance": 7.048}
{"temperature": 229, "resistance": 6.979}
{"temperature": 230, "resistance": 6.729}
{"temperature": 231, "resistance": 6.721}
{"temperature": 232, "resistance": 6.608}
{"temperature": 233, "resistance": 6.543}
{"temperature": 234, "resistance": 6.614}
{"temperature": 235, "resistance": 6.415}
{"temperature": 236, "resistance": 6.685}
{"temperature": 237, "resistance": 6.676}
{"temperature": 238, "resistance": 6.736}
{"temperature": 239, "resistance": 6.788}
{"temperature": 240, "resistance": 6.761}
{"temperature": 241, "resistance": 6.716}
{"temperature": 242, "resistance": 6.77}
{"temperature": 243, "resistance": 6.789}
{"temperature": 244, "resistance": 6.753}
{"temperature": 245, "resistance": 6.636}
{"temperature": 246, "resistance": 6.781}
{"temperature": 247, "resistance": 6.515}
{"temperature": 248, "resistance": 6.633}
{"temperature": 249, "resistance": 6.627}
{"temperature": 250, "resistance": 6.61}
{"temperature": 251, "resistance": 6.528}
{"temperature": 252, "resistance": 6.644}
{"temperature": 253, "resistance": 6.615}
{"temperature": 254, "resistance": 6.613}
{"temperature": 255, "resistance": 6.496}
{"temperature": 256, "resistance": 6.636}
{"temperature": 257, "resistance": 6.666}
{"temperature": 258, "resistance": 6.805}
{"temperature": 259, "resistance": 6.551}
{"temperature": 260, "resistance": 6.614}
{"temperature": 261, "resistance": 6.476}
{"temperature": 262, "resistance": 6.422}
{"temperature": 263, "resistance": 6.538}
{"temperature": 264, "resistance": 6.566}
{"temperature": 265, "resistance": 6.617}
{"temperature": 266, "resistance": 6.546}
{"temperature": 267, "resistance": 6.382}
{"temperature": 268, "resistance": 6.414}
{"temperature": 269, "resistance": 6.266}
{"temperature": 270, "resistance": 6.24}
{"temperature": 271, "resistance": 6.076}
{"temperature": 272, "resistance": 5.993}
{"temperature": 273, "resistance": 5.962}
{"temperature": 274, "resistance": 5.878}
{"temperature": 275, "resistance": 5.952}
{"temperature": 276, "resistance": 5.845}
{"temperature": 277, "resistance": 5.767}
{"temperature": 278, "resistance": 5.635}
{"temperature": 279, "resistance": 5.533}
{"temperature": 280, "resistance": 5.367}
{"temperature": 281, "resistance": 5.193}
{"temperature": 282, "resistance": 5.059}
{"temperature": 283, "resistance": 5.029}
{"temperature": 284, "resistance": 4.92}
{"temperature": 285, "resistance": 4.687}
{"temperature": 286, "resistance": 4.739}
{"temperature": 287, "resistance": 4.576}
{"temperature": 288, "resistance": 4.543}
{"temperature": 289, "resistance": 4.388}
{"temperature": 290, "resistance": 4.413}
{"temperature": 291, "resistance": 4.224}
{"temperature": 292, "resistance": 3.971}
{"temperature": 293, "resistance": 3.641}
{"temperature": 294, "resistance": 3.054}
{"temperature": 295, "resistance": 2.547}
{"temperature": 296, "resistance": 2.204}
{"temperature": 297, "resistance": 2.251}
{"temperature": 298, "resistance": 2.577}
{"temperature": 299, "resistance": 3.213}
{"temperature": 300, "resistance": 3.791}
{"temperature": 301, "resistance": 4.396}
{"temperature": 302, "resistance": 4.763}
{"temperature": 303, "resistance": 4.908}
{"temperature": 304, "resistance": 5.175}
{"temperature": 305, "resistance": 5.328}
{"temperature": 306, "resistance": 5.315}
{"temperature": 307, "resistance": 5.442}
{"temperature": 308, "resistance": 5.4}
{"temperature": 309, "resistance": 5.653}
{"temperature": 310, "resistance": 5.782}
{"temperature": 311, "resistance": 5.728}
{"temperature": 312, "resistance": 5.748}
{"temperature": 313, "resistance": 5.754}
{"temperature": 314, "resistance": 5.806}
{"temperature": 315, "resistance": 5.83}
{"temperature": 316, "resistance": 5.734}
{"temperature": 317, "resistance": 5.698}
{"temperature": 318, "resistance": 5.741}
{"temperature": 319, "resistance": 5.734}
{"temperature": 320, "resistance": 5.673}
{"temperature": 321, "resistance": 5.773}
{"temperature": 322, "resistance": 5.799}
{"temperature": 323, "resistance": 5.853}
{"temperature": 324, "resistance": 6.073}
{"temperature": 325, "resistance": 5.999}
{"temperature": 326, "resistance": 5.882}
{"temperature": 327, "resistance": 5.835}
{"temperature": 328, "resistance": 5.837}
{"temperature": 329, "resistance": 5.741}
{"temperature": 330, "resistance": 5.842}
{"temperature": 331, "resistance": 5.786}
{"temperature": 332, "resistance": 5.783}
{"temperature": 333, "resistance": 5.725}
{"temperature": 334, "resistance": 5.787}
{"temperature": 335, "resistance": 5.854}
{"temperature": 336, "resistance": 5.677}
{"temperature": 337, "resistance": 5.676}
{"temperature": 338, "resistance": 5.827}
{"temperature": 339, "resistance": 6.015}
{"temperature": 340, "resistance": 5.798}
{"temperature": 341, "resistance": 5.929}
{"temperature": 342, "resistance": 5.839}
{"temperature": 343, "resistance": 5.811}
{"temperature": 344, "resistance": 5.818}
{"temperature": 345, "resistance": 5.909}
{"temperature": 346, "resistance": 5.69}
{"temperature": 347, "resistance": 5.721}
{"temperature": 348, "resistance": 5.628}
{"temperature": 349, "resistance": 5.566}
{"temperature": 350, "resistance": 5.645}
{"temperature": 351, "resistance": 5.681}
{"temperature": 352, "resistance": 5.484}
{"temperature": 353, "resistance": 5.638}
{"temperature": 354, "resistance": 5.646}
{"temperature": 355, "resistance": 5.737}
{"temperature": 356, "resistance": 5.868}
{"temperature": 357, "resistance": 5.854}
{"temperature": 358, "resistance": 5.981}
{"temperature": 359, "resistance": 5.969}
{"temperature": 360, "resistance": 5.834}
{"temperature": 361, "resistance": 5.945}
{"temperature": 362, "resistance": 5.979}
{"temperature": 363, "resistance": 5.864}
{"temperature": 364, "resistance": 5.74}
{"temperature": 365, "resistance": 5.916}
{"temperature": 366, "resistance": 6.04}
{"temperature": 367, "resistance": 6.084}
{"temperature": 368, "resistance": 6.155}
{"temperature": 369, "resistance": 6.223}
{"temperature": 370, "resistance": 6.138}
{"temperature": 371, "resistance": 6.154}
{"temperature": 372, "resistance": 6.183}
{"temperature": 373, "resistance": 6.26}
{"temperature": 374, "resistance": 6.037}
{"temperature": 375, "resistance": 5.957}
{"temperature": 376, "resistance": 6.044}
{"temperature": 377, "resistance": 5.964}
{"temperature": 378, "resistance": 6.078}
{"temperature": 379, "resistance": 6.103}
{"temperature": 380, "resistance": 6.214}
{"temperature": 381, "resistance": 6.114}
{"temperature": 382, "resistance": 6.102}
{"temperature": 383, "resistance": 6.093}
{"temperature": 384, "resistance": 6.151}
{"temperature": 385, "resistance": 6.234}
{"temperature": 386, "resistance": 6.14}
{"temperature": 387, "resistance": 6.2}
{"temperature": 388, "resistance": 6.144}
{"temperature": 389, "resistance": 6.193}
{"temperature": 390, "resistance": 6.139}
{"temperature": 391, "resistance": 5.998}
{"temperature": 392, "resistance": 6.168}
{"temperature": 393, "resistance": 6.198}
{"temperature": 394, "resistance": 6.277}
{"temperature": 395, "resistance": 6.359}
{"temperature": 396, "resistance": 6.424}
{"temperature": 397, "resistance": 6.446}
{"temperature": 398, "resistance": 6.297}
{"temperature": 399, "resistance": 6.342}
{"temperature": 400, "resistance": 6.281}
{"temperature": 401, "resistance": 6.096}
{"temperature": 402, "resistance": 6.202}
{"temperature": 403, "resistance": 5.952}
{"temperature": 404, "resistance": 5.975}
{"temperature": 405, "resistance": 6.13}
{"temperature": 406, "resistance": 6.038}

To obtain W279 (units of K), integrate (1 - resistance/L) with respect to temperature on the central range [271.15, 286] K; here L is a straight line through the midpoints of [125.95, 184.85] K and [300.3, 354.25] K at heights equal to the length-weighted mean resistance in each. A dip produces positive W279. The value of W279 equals 1.6 K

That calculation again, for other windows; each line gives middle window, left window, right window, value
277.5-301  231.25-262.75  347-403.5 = 8.33 K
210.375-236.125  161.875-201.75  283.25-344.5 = 0.12 K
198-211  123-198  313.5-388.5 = 0.07 K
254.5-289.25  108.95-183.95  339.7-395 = 3.27 K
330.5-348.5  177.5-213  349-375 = 1.02 K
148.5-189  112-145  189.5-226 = -4.22 K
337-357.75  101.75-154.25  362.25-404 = 1.58 K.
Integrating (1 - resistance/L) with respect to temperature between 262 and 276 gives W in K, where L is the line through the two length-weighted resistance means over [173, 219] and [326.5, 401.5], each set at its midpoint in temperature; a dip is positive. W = 1.3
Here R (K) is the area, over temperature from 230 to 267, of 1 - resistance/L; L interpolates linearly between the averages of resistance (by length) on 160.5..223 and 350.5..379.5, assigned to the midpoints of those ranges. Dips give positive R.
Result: 1.8 K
